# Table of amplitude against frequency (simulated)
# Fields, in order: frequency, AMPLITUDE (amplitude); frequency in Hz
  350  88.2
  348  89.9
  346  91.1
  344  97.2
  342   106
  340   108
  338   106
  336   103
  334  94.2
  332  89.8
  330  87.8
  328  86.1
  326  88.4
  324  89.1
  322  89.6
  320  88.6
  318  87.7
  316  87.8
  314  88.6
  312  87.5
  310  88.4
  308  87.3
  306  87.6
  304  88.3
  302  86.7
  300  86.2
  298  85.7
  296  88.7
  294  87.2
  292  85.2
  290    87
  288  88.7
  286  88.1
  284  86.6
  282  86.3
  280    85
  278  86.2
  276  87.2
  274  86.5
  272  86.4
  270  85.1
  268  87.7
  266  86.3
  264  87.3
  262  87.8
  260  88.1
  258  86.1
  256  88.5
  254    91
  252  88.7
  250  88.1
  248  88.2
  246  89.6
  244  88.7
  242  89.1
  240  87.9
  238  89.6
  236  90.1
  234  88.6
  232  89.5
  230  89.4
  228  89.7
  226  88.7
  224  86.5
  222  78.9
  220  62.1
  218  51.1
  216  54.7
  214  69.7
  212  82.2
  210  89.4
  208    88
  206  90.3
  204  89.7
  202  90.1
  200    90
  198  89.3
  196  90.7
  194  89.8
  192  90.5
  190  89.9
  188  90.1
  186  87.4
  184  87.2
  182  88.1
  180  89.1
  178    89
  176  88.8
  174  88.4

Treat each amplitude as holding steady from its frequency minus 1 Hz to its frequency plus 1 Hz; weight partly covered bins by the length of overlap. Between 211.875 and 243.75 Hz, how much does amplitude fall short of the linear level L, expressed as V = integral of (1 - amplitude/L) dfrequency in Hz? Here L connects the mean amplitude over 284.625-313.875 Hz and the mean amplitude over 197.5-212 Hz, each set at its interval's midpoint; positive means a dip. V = 2.9 Hz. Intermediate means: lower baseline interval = 89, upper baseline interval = 87.4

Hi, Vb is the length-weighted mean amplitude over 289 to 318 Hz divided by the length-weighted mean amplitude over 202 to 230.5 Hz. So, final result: 1.1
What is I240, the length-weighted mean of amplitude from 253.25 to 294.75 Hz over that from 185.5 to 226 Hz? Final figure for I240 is 1.05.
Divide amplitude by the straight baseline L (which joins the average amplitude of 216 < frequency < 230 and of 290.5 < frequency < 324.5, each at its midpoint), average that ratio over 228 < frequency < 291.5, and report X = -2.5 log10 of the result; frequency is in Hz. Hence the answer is -0.09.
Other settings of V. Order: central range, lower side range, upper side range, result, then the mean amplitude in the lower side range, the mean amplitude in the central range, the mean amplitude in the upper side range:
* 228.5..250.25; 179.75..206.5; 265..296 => -0.3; 89.4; 89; 86.7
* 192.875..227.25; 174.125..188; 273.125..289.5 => 2.6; 88.4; 81.3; 86.8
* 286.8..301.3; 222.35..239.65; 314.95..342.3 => 0.7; 88.6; 87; 93.4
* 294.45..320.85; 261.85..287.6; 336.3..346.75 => 1.8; 86.7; 87.6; 102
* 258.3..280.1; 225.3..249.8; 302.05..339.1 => 0.7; 89.1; 86.7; 90.3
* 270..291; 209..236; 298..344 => -0.1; 78.9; 86.7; 91.5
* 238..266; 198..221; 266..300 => -1.7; 78.4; 88.4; 86.7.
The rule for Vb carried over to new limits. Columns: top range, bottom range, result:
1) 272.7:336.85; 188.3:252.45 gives 1.04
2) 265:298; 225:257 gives 0.97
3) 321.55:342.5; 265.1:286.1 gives 1.10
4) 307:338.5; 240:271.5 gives 1.03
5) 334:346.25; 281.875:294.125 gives 1.17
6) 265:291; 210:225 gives 1.23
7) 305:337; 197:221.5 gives 1.13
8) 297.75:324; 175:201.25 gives 0.98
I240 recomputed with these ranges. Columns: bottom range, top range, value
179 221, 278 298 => 1.04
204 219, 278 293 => 1.14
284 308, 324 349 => 1.09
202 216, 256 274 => 1.05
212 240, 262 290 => 1.09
